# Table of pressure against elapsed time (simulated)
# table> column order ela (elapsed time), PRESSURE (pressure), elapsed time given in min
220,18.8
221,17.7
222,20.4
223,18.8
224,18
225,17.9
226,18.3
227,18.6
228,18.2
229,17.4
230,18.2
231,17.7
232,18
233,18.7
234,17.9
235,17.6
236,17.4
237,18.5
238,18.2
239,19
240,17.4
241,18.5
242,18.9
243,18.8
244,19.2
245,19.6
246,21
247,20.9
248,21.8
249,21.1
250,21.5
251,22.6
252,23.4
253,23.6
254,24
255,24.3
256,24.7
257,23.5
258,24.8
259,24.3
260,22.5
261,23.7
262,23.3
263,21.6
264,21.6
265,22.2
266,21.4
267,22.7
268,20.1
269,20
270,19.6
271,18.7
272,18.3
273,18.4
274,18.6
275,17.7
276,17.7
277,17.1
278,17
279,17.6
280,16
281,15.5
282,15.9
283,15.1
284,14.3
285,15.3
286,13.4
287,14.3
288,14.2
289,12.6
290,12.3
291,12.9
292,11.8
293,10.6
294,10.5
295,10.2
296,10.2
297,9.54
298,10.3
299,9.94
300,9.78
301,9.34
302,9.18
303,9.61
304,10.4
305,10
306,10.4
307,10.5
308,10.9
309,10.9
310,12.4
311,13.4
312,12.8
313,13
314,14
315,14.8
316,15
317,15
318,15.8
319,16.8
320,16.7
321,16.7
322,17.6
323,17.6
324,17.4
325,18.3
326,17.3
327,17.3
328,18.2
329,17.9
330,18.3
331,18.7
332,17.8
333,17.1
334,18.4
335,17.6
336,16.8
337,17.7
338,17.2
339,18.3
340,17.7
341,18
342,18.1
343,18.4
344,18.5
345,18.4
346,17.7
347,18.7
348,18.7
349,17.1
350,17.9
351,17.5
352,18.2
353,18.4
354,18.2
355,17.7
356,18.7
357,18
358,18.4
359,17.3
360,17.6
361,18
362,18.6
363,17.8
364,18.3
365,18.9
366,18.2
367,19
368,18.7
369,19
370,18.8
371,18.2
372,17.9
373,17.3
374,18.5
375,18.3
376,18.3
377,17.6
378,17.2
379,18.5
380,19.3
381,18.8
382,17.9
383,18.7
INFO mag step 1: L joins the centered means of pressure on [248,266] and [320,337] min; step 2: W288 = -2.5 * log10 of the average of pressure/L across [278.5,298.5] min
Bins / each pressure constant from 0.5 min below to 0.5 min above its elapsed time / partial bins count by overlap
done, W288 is 0.496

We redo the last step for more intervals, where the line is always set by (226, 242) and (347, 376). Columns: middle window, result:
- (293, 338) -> 0.273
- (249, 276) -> -0.196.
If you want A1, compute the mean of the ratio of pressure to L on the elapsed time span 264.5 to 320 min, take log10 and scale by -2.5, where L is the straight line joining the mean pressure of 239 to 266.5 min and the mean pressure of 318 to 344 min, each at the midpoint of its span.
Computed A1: 0.35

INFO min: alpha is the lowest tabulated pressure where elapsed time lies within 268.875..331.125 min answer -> 9.18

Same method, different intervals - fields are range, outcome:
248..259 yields 21.1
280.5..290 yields 12.3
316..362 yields 15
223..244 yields 17.4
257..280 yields 16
